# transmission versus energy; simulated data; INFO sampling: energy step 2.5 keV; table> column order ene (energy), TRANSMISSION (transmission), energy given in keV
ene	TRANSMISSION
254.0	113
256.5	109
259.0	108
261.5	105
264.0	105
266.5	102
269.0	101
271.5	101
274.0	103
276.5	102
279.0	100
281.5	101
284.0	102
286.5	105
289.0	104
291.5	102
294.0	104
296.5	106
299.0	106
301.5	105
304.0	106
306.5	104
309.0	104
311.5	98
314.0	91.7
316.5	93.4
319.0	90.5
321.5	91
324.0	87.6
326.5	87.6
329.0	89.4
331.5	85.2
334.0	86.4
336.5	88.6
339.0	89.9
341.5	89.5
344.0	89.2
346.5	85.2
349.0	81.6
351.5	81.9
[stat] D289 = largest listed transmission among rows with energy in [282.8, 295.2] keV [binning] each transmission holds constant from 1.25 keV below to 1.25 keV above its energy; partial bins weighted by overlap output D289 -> 105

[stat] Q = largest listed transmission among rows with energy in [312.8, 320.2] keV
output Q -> 93.4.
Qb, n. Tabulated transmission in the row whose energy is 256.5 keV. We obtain 109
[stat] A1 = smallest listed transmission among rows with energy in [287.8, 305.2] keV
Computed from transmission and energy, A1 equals 102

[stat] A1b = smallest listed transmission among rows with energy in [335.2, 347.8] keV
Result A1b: 85.2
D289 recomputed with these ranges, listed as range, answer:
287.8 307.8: 106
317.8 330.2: 91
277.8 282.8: 101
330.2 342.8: 89.9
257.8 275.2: 108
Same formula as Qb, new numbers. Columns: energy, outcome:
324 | 87.6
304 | 106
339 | 89.9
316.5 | 93.4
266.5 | 102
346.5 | 85.2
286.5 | 105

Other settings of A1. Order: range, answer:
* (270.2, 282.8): 100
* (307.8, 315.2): 91.7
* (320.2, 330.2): 87.6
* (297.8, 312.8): 98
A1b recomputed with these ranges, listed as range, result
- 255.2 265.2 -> 105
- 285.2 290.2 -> 104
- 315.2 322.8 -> 90.5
